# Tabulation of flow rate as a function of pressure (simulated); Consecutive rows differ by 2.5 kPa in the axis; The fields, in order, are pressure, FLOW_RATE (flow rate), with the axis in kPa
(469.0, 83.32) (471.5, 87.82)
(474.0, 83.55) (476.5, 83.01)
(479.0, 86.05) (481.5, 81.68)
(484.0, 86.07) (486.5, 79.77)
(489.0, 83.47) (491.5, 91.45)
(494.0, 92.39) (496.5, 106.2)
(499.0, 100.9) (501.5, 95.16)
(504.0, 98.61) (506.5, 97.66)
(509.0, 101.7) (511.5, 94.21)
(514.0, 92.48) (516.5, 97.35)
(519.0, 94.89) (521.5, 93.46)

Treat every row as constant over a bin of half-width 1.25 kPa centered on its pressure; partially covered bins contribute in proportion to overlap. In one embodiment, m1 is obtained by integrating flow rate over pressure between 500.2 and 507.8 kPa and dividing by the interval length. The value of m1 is 97.2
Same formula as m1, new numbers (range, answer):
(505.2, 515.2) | 96.5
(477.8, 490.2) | 83.4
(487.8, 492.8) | 87.5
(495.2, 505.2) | 100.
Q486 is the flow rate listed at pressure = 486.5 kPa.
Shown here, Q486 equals 79.77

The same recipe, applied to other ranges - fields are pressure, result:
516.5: 97.35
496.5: 106.2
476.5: 83.01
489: 83.47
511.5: 94.21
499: 100.9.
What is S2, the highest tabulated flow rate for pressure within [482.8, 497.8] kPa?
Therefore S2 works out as 106.2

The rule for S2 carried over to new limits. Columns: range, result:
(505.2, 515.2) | 101.7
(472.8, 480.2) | 86.05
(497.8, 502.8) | 100.9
